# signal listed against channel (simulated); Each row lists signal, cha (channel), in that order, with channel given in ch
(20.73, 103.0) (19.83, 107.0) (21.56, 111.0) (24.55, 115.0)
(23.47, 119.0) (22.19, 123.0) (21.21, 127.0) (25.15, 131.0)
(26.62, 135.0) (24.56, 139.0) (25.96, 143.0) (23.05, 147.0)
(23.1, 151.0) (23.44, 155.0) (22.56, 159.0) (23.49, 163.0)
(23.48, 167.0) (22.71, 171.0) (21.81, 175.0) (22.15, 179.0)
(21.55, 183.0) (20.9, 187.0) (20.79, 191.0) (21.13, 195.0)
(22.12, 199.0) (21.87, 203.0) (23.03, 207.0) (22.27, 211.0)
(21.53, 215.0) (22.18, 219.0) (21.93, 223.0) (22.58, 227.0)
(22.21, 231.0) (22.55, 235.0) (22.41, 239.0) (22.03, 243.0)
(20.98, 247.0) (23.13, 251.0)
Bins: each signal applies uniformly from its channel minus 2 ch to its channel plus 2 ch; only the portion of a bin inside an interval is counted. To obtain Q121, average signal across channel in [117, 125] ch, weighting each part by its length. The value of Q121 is 22.8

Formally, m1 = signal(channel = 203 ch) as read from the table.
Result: 21.87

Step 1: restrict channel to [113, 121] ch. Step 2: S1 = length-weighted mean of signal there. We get 24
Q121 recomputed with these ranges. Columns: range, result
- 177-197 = 21.3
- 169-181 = 22.2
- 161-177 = 22.9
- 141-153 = 24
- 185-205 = 21.4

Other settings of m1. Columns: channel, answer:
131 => 25.15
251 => 23.13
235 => 22.55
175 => 21.81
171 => 22.71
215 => 21.53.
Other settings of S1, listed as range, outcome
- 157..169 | 23.2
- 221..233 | 22.2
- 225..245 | 22.4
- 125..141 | 24.4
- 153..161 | 23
